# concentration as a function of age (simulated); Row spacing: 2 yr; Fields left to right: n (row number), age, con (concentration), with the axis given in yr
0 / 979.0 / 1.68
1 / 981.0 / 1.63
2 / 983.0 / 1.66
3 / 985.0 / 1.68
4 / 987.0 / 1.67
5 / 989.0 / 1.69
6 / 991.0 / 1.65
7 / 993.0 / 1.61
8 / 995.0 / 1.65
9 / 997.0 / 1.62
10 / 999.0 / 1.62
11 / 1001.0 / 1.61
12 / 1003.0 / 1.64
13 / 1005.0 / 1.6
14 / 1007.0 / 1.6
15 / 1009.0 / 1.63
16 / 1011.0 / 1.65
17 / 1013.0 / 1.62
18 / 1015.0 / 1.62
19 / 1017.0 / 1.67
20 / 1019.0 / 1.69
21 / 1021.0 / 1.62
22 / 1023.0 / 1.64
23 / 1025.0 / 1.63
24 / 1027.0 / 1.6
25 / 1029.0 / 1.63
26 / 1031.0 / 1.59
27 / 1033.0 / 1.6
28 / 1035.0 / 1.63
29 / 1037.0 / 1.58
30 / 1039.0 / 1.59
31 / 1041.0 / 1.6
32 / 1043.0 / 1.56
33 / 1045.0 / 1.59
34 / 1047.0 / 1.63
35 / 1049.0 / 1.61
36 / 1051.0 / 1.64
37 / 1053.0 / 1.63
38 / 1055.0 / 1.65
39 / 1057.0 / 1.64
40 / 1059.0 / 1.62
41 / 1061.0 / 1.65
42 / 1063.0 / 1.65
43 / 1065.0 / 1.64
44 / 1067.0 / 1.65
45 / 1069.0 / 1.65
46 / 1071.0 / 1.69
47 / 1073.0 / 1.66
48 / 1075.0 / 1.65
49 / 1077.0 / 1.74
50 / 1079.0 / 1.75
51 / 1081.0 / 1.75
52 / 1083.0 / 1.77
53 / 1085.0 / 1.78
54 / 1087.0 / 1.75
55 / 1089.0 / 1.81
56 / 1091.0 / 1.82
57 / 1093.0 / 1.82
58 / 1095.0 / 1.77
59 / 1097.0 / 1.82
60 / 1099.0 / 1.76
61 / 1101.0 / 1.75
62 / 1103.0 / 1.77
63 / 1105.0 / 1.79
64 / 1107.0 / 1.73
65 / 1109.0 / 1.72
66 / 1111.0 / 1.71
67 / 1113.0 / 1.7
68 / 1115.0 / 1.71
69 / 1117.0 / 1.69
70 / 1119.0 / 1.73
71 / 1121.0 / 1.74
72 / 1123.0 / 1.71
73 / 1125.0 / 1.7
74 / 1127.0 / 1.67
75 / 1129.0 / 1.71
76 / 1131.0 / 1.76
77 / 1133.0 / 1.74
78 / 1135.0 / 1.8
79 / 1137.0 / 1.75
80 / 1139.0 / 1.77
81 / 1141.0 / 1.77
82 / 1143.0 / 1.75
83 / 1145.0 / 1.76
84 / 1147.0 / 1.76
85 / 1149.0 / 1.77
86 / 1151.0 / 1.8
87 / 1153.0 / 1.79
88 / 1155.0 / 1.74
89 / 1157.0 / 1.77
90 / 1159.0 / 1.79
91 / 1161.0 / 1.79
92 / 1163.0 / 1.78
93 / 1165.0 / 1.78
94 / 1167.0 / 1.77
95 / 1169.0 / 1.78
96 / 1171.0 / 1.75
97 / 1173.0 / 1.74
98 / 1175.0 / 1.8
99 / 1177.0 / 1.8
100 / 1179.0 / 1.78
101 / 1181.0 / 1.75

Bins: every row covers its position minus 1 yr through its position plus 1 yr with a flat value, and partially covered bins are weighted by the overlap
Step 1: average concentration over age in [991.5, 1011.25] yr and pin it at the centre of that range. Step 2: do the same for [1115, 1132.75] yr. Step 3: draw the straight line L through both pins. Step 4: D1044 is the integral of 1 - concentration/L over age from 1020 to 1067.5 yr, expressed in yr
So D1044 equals 1.01 yr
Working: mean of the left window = 1.62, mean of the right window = 1.71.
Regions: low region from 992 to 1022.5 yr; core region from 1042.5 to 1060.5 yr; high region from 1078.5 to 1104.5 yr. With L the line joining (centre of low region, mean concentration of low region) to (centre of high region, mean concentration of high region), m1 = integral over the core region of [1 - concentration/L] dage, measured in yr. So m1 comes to 0.9 yr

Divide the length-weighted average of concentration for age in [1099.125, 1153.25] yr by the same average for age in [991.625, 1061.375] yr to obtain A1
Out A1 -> 1.07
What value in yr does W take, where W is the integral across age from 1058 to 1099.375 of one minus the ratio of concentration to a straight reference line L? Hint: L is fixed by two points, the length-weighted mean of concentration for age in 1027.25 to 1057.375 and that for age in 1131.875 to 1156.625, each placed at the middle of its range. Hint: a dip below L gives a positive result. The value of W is -1.40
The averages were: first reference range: 1.61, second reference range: 1.77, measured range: 1.72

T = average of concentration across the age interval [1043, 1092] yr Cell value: 1.68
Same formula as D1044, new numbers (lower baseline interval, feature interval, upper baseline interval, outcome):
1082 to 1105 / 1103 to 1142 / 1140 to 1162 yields 1.0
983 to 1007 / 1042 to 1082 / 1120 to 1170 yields 0.9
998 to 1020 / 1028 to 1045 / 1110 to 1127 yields 0.6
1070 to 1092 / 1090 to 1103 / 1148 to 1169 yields -0.3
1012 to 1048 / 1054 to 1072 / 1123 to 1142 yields 0.1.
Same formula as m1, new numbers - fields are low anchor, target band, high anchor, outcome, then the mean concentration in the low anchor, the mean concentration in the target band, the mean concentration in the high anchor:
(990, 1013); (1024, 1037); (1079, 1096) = 0.52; 1.63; 1.61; 1.78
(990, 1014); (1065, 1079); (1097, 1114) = 0.25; 1.62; 1.68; 1.75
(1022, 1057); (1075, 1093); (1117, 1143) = -1.01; 1.61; 1.77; 1.74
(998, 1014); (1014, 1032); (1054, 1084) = 0.05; 1.62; 1.63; 1.68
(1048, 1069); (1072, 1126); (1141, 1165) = -1.55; 1.64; 1.74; 1.77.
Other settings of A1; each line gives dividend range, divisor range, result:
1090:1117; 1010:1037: 1.08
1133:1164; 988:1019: 1.08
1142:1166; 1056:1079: 1.07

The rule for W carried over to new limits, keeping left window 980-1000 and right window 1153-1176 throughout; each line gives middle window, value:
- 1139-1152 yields -0.07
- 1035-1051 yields 0.82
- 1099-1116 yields -0.05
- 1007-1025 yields 0.29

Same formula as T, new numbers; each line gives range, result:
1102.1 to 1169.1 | 1.75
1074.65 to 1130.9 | 1.74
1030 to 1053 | 1.6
